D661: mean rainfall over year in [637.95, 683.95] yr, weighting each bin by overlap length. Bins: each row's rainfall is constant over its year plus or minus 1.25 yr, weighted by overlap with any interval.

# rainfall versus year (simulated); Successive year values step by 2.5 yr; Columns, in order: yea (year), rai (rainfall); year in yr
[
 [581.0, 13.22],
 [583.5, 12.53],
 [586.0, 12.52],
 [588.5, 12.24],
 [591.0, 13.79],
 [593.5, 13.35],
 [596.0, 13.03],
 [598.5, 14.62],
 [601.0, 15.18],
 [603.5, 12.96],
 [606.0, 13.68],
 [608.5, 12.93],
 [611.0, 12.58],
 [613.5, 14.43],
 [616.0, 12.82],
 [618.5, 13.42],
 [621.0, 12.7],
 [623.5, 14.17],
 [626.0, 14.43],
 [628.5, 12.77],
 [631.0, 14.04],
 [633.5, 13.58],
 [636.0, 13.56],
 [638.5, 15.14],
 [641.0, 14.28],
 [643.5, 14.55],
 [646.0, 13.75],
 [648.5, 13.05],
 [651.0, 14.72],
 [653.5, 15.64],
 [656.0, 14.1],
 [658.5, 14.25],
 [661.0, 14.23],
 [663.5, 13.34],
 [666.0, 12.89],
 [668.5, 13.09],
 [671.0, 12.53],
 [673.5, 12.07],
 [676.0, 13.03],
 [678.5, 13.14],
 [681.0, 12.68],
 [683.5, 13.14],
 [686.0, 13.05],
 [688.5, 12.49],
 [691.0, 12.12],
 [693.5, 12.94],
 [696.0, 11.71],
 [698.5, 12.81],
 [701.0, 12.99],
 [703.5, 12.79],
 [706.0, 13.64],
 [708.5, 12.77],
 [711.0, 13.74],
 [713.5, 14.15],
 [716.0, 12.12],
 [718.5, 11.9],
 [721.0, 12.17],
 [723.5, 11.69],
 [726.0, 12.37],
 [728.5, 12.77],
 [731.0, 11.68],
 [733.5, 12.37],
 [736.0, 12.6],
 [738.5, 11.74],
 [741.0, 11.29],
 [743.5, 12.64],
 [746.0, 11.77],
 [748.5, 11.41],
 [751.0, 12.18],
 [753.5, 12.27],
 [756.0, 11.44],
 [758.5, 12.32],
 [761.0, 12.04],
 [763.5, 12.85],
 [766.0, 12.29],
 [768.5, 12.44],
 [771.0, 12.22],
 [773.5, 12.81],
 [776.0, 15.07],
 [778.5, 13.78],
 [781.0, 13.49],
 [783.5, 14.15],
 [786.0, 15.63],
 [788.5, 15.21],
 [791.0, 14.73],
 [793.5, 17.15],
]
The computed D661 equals 13.7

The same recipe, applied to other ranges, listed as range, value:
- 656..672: 13.5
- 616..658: 14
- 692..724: 12.7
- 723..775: 12.2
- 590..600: 13.7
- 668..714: 12.9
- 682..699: 12.6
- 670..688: 12.8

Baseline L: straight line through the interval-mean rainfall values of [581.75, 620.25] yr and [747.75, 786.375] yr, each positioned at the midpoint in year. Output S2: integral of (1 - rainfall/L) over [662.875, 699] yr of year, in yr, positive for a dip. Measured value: 1.0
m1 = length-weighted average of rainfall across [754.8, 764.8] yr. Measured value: 12.2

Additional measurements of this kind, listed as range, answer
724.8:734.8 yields 12.3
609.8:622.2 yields 13.2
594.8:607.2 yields 13.9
